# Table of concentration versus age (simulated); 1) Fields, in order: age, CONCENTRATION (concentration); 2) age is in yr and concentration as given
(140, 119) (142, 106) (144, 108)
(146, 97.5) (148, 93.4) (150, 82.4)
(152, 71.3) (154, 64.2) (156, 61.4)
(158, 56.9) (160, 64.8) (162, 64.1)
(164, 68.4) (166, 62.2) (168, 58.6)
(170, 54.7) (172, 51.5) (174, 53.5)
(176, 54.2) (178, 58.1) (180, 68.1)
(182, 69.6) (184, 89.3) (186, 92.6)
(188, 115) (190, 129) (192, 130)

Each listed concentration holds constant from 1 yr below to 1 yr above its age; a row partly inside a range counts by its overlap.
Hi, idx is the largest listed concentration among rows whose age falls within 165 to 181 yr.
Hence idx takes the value 68.1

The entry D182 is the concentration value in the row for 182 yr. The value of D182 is 69.6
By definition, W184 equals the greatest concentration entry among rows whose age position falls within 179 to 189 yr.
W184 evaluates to 115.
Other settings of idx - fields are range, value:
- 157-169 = 68.4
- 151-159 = 71.3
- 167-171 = 58.6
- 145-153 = 97.5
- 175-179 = 58.1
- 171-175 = 53.5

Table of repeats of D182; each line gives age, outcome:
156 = 61.4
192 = 130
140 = 119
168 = 58.6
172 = 51.5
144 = 108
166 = 62.2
